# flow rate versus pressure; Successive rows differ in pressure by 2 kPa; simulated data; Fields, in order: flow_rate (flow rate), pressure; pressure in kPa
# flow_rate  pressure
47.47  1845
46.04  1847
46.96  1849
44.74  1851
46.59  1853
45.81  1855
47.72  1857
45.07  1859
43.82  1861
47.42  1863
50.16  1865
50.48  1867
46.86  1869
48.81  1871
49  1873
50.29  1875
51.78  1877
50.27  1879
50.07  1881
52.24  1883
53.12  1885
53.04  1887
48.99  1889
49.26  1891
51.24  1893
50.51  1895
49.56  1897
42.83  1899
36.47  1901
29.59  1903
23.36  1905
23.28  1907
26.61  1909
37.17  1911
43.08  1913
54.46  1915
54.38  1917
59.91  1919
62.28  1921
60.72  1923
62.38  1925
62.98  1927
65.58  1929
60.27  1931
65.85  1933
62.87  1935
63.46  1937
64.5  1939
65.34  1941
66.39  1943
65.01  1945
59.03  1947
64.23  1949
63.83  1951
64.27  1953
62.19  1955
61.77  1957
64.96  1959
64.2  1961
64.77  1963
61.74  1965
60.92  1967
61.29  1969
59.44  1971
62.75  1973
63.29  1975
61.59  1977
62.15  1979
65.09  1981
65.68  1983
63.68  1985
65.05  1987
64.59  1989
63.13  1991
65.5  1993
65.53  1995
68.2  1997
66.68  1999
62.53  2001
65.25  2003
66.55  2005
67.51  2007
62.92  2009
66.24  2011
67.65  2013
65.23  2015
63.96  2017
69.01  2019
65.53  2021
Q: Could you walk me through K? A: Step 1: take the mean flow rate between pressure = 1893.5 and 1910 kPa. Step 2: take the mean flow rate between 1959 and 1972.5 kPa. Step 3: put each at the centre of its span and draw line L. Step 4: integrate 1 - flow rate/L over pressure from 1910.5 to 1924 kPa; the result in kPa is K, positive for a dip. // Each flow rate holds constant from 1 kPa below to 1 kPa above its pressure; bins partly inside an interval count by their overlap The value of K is -3.6 kPa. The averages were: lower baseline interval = 35.8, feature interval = 53.7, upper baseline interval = 62.3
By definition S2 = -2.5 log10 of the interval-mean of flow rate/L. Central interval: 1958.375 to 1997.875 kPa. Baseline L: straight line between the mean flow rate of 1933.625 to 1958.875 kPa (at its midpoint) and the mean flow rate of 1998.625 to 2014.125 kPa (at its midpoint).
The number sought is 0.02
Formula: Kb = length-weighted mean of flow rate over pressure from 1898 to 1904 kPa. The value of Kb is 36.3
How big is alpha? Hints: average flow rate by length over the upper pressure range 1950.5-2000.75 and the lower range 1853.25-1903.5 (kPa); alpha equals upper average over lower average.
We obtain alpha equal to 1.3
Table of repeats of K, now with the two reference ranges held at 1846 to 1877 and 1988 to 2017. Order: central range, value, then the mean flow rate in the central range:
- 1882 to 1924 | 5.51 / 45.8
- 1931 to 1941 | -1.21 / 63.9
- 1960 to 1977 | -0.31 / 62.3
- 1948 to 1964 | -1.14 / 63.8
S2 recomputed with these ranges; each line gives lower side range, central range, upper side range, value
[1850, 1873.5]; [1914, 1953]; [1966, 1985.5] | -0.10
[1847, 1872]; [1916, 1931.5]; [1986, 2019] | -0.11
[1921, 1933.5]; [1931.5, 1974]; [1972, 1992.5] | 0.00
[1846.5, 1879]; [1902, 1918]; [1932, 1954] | 0.50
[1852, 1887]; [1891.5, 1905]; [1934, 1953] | 0.28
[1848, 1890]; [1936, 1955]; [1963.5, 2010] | -0.09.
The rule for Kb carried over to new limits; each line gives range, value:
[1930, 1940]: 63.4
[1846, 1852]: 45.9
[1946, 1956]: 62.7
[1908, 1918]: 43.1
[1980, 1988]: 64.9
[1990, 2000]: 65.8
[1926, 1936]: 63.5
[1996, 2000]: 67.4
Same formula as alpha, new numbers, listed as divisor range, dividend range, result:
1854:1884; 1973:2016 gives 1.33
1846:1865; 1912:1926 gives 1.23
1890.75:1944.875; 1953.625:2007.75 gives 1.23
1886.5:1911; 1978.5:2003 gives 1.62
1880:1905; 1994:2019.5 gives 1.42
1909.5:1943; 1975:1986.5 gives 1.08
